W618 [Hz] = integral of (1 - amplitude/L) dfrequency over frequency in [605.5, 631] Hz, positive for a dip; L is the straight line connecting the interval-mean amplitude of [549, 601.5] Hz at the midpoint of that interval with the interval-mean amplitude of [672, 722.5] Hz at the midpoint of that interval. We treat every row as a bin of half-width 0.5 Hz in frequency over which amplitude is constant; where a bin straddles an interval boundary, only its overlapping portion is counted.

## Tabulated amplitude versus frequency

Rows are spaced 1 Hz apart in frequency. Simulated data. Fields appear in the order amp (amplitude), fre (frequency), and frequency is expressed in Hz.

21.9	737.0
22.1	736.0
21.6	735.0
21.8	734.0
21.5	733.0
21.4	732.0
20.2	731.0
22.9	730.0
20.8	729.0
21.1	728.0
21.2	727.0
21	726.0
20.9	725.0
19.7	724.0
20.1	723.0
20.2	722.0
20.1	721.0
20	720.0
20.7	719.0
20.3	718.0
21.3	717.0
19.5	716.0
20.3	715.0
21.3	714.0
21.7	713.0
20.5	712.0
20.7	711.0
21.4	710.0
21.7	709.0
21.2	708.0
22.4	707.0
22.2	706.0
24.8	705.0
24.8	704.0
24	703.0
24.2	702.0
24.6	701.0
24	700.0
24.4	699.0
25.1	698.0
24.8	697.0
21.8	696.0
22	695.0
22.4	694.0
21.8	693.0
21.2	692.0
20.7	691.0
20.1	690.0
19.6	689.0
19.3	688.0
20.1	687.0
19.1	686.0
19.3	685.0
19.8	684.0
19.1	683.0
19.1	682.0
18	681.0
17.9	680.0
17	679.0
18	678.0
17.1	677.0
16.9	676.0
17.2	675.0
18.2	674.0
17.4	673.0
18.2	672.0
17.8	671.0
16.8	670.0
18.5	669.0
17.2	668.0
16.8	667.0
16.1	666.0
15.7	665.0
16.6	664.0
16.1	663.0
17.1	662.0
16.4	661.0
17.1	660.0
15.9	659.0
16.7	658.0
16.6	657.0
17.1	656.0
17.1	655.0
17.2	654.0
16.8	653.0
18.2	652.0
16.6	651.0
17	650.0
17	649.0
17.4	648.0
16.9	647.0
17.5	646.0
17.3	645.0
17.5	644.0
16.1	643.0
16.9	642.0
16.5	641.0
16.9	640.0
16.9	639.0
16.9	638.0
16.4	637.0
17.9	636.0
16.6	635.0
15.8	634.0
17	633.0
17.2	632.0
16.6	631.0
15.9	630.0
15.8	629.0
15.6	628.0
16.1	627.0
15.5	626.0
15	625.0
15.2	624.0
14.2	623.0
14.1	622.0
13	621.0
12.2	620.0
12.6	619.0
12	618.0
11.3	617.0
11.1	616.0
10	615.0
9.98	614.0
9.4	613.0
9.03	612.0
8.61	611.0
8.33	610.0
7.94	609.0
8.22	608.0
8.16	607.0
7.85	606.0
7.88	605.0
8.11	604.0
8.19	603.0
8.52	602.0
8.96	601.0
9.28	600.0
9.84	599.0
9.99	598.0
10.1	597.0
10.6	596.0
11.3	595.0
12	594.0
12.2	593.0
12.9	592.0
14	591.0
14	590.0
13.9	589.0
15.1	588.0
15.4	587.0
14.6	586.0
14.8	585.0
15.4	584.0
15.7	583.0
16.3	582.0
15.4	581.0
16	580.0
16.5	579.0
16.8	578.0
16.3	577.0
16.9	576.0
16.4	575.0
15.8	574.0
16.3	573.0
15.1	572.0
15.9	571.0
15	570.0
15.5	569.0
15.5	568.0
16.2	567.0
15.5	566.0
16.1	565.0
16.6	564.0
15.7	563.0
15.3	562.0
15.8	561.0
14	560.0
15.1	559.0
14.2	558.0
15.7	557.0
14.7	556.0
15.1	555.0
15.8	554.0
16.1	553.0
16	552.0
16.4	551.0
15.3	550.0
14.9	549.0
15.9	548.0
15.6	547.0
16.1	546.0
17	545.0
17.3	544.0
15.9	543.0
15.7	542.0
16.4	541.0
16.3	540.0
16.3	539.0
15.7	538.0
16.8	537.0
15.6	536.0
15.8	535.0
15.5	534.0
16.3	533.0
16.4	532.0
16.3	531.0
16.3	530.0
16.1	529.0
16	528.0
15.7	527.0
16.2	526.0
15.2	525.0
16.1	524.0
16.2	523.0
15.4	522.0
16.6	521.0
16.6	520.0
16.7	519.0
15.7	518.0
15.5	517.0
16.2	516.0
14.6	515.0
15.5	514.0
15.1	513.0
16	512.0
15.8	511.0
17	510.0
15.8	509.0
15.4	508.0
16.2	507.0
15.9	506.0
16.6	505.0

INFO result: 7.38 Hz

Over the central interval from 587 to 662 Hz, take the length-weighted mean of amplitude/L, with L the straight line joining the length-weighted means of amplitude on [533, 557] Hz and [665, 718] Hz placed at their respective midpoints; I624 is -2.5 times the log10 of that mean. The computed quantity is 0.314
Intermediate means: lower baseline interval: 15.9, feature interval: 13.8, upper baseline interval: 20.3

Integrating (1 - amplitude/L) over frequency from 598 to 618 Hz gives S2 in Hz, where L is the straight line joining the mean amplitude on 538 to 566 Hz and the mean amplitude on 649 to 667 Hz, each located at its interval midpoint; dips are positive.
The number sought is 8.8 Hz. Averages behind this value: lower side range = 15.7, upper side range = 16.7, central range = 9.08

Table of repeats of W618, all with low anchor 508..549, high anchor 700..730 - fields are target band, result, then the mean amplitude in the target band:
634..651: 2.15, 16.9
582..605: 7.52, 12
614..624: 3.42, 12.3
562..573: 0.93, 15.7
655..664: 1.47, 16.7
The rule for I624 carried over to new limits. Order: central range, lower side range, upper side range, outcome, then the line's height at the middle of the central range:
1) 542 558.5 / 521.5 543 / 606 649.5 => -0.01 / 15.7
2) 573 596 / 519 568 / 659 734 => 0.15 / 17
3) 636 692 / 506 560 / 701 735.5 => 0.13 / 19.8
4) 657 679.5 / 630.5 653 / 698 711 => 0.15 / 19.6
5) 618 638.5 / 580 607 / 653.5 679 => -0.07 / 14.4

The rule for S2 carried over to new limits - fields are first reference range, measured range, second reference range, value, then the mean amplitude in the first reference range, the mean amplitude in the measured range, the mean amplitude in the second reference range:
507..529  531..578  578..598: -3.0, 15.9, 15.8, 14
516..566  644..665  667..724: 2.5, 15.9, 16.9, 20.5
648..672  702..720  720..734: -1.6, 16.9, 21.7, 20.9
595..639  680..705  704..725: -3.3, 12.2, 21.6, 21.1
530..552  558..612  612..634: 6.1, 16.1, 13.2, 13.7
